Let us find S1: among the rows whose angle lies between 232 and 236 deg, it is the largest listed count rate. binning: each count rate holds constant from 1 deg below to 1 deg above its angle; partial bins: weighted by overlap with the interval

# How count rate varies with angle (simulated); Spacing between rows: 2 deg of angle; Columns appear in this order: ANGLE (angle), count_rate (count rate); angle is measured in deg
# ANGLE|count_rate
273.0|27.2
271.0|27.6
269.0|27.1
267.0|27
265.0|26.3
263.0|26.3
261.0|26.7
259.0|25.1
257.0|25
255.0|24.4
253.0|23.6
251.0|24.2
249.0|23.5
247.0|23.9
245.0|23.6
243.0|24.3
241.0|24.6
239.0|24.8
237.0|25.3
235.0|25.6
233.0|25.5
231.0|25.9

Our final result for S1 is 25.6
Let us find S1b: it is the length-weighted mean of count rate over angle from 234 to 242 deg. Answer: 25.1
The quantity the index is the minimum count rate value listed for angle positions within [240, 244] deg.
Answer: 24.3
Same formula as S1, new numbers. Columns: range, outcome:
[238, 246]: 24.8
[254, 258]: 25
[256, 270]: 27.1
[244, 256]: 24.4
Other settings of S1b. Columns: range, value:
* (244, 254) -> 23.8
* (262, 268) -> 26.5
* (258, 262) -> 25.9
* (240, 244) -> 24.5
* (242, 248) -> 23.9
